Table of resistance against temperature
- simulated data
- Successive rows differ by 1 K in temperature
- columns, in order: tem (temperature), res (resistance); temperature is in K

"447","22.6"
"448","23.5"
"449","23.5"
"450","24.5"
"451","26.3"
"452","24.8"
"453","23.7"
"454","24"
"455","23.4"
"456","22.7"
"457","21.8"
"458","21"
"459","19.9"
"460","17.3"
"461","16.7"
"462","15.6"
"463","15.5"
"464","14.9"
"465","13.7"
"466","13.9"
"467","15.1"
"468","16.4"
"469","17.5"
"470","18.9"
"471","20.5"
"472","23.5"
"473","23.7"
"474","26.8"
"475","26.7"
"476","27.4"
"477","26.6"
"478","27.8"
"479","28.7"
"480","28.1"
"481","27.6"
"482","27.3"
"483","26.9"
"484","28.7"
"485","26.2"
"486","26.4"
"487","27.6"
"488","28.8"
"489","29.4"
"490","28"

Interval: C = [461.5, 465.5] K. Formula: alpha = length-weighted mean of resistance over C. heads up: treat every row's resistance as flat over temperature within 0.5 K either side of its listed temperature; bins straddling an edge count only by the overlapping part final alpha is 14.9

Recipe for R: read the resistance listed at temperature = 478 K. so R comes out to 27.8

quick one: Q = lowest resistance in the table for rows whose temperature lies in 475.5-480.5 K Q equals 26.6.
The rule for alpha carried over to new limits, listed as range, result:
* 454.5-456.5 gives 23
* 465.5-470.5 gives 16.4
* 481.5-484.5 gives 27.6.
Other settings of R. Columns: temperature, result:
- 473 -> 23.7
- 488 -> 28.8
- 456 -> 22.7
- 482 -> 27.3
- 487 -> 27.6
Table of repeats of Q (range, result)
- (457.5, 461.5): 16.7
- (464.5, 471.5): 13.7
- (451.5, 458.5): 21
